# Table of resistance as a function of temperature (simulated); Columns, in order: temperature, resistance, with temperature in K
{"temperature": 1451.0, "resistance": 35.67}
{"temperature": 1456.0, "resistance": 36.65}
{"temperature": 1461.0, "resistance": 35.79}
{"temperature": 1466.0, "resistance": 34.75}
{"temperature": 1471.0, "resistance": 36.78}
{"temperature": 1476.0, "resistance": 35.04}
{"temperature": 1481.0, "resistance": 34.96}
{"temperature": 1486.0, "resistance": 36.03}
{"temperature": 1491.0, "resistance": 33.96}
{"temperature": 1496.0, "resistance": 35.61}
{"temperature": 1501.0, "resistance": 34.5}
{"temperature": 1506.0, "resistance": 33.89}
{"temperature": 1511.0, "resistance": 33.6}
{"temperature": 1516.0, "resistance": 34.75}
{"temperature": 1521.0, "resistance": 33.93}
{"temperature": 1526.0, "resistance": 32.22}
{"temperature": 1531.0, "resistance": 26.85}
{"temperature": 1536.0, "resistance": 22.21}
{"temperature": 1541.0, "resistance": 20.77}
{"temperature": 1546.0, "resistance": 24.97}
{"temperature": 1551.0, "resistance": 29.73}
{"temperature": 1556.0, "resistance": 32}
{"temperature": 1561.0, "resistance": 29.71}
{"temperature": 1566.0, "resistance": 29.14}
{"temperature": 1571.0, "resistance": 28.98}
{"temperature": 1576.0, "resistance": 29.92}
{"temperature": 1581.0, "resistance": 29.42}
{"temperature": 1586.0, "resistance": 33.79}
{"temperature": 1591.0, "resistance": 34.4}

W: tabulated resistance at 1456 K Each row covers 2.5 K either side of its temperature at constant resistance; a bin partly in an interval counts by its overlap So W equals 36.65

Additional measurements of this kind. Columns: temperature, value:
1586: 33.79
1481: 34.96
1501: 34.5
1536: 22.21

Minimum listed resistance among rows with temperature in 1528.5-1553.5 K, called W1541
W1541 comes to 20.77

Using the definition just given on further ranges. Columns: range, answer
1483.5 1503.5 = 33.96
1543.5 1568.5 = 24.97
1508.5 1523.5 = 33.6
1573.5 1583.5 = 29.42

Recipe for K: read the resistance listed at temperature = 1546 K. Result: 24.97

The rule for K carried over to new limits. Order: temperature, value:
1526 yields 32.22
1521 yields 33.93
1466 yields 34.75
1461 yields 35.79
